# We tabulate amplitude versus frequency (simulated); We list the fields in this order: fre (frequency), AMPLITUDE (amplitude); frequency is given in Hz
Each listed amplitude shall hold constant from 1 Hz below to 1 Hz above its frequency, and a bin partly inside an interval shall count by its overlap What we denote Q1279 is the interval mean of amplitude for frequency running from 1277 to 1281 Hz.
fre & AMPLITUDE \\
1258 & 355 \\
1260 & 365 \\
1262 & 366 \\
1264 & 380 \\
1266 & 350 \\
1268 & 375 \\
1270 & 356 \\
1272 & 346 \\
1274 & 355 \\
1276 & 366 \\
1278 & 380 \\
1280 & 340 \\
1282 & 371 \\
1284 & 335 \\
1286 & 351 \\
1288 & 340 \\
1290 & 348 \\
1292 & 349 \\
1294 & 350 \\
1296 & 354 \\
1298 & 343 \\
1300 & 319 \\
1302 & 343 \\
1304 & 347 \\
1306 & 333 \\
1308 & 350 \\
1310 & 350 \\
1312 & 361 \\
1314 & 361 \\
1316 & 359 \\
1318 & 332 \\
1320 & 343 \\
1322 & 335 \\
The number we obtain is 360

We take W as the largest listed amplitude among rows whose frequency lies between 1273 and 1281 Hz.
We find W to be 380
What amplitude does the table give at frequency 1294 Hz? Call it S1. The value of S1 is 350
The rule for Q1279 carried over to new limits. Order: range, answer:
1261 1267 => 365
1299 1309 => 338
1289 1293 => 348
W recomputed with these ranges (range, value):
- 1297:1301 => 343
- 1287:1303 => 354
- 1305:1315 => 361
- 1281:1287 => 371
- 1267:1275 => 375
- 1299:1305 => 347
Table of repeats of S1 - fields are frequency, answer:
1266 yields 350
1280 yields 340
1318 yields 332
